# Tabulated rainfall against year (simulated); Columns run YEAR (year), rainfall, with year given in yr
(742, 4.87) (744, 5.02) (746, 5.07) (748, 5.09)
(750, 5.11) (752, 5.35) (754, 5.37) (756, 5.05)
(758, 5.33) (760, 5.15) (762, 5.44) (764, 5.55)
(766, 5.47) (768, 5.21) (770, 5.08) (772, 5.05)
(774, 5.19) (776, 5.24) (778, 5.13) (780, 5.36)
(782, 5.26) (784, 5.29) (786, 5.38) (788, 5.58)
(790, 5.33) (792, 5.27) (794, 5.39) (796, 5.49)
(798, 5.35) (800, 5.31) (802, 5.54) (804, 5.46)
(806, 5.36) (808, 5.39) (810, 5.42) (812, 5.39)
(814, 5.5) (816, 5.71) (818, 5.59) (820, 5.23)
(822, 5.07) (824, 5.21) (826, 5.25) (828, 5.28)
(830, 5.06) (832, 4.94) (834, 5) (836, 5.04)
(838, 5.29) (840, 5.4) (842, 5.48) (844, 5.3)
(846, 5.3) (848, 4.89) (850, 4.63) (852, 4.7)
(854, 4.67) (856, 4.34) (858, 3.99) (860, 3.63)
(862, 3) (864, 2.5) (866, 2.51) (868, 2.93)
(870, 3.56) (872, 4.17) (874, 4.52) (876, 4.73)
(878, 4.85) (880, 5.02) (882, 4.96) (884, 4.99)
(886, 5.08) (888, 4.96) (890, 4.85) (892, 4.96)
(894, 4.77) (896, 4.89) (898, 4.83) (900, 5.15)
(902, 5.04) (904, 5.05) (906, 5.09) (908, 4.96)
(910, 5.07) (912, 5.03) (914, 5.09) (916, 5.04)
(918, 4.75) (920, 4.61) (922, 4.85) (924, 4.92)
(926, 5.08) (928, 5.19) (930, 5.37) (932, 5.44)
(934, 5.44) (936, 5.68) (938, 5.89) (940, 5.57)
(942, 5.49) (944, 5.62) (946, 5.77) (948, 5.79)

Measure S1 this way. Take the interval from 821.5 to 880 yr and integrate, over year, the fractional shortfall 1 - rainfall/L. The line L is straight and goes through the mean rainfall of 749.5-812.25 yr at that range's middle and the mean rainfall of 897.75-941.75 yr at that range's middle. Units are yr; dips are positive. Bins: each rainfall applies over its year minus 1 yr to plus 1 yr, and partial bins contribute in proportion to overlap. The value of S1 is 7.93 yr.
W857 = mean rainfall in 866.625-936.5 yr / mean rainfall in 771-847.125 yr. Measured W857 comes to 0.9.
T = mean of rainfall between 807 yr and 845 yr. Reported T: 5.29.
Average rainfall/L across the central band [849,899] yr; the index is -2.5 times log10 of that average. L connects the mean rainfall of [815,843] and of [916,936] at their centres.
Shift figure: 0.197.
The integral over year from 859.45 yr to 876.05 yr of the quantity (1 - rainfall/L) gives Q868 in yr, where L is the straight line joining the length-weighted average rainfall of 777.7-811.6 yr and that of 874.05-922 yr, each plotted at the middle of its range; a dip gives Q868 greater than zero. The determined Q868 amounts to 5.3 yr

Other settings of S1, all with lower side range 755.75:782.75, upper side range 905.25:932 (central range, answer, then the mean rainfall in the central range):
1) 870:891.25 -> 1.4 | 4.76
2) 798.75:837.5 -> -0.9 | 5.3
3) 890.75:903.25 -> 0.3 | 4.94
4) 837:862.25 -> 2.1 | 4.71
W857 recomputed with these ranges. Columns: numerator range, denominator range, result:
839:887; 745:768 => 0.83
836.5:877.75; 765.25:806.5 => 0.81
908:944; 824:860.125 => 1.06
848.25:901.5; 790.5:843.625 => 0.82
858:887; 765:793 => 0.76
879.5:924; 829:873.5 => 1.13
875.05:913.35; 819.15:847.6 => 0.96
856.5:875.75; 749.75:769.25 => 0.66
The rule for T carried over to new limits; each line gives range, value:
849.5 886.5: 4.13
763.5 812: 5.34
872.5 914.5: 4.94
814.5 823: 5.41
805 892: 4.76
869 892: 4.71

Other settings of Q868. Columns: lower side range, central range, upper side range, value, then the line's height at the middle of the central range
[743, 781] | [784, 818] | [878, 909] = -1.9 yr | 5.15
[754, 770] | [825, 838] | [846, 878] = -2.1 yr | 4.39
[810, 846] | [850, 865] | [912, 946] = 4.0 yr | 5.28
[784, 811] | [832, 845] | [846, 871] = -2.6 yr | 4.35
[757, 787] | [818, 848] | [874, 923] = -0.6 yr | 5.11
